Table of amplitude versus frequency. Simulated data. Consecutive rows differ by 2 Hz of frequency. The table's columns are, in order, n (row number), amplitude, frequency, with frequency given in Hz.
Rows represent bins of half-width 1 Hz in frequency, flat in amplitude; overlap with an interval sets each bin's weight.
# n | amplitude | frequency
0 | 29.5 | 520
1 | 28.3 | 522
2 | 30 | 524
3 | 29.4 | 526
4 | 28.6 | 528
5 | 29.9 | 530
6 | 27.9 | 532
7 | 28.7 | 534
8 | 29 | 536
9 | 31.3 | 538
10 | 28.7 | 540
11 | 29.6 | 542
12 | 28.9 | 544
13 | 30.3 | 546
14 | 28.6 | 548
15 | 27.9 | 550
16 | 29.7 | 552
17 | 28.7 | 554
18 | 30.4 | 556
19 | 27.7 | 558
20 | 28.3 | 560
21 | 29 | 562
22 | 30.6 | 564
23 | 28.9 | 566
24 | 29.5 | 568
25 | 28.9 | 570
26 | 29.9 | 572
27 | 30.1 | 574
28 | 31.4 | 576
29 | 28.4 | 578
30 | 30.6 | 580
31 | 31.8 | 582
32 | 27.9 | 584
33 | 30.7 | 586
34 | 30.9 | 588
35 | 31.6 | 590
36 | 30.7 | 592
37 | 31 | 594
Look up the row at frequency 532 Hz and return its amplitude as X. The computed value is 27.9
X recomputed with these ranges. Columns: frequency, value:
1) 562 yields 29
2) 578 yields 28.4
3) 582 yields 31.8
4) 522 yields 28.3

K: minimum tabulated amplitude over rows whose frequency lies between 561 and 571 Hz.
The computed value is 28.9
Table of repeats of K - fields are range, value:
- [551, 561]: 27.7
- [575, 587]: 27.9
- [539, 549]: 28.6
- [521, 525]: 28.3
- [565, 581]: 28.4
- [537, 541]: 28.7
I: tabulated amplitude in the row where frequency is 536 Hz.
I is 29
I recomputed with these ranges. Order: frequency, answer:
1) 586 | 30.7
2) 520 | 29.5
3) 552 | 29.7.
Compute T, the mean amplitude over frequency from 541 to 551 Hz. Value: 29.1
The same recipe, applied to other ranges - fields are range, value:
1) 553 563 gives 28.8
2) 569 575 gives 29.6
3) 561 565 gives 29.8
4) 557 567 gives 28.9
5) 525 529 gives 29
